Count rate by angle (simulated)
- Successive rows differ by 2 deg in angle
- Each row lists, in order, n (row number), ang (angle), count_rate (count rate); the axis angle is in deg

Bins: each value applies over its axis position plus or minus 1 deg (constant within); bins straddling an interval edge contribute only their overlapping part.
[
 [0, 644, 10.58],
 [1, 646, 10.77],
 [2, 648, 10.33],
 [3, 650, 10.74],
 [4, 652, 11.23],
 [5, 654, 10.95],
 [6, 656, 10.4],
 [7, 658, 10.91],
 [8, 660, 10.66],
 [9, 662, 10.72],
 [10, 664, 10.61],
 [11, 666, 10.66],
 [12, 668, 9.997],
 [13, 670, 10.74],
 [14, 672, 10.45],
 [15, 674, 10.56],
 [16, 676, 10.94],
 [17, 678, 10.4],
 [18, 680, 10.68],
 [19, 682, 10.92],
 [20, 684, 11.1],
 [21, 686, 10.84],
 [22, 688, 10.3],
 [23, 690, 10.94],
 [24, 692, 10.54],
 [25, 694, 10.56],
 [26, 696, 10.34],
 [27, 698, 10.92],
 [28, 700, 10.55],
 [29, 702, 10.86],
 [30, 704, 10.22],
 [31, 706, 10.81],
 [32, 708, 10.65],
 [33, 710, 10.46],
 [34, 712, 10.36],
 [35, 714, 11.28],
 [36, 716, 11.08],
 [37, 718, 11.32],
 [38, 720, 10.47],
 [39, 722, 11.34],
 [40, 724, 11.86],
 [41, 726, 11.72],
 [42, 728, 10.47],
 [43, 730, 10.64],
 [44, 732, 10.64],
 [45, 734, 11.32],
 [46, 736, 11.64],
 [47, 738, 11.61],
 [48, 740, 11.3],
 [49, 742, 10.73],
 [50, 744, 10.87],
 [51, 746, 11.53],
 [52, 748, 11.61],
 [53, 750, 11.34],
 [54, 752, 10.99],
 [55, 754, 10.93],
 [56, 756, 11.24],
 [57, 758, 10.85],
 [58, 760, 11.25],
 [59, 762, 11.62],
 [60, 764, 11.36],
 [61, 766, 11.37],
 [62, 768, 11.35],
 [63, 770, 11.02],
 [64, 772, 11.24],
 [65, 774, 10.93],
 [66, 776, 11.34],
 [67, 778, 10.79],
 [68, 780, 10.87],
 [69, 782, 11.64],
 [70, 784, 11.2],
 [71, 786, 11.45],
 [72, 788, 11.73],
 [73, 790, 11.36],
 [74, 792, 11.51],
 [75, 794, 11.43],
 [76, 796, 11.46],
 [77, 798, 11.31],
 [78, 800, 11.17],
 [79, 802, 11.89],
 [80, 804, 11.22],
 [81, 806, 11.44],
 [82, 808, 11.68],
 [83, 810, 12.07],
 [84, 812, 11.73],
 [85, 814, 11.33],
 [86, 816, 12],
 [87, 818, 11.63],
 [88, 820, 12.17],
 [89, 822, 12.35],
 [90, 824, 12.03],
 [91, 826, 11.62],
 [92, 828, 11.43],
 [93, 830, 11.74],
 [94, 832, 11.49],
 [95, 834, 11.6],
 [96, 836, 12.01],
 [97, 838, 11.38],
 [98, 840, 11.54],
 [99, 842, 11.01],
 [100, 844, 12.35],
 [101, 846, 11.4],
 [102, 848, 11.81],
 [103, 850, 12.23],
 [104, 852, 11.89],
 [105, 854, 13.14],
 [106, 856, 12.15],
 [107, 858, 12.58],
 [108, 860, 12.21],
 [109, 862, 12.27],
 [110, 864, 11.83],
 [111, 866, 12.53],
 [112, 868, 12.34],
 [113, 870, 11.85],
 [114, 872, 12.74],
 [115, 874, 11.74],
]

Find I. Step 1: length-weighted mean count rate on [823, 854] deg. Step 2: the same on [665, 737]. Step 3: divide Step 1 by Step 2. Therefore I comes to 1.09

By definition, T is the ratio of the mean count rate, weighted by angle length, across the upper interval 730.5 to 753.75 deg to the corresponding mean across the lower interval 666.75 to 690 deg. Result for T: 1.1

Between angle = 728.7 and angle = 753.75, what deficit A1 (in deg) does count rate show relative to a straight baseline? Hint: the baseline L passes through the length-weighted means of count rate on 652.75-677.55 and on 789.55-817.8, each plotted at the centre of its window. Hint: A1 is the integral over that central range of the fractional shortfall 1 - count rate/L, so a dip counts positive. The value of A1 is -0.07 deg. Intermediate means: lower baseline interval 10.6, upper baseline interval 11.5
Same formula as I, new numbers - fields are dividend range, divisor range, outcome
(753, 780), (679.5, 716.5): 1.04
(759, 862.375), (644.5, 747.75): 1.07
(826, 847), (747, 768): 1.03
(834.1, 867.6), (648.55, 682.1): 1.13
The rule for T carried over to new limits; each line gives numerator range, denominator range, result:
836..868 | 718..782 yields 1.08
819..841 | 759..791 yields 1.04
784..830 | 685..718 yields 1.09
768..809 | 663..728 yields 1.05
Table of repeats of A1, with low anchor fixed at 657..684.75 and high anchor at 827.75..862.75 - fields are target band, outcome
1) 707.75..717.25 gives 0.1 deg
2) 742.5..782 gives 0.4 deg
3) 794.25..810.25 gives 0.1 deg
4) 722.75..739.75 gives -0.2 deg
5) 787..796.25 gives 0.0 deg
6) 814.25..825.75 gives -0.2 deg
